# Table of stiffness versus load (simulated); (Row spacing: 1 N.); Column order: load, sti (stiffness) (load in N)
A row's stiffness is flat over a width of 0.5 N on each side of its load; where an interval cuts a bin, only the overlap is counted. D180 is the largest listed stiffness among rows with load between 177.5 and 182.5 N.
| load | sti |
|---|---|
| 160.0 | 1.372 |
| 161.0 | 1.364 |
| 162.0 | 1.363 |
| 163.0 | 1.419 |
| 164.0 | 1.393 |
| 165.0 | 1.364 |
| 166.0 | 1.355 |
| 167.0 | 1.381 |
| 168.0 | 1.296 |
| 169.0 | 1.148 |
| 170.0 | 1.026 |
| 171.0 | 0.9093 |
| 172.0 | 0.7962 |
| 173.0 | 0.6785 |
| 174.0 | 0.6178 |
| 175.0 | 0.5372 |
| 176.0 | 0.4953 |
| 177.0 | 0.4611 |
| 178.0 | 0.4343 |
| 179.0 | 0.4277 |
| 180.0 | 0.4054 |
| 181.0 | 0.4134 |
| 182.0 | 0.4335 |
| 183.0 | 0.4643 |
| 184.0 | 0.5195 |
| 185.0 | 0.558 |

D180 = 0.4343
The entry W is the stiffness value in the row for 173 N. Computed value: 0.6785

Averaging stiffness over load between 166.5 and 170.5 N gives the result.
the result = 1.21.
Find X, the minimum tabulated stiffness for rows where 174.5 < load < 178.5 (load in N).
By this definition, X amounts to 0.4343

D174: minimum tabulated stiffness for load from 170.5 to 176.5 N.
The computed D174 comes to 0.4953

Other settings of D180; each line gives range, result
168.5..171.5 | 1.148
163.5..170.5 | 1.393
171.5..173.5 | 0.7962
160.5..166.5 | 1.419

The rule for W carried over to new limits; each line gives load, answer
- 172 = 0.7962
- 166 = 1.355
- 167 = 1.381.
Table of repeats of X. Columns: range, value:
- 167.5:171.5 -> 0.9093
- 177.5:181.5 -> 0.4054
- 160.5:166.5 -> 1.355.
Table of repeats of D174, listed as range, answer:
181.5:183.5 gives 0.4335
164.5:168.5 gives 1.296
